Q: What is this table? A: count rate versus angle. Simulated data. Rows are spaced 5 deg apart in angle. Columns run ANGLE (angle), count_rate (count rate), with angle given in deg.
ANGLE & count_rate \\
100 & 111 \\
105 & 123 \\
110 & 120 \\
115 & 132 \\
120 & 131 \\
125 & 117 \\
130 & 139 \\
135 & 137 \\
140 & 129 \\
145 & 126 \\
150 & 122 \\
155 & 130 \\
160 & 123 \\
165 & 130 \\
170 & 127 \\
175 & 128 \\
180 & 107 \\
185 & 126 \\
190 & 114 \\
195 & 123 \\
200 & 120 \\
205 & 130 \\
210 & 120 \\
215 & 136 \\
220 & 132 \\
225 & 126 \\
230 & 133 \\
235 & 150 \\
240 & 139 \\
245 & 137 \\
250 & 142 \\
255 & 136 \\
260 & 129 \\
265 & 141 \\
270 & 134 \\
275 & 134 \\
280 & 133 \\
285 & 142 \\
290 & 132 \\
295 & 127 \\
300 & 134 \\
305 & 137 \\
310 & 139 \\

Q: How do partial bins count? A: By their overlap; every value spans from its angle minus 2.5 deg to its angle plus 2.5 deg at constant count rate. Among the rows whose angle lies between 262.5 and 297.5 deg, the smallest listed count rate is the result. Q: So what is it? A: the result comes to 127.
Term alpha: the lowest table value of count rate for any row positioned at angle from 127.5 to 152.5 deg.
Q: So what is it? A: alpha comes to 122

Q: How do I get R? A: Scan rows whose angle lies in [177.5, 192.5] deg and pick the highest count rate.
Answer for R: 126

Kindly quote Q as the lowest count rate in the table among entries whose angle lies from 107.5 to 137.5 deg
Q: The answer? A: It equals 117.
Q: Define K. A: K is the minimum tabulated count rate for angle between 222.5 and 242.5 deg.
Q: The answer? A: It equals 126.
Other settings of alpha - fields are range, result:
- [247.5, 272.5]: 129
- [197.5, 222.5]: 120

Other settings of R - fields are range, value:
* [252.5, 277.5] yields 141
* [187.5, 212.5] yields 130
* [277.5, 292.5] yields 142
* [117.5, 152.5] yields 139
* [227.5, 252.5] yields 150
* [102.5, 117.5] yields 132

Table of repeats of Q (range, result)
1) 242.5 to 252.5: 137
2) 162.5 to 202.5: 107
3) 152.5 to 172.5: 123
